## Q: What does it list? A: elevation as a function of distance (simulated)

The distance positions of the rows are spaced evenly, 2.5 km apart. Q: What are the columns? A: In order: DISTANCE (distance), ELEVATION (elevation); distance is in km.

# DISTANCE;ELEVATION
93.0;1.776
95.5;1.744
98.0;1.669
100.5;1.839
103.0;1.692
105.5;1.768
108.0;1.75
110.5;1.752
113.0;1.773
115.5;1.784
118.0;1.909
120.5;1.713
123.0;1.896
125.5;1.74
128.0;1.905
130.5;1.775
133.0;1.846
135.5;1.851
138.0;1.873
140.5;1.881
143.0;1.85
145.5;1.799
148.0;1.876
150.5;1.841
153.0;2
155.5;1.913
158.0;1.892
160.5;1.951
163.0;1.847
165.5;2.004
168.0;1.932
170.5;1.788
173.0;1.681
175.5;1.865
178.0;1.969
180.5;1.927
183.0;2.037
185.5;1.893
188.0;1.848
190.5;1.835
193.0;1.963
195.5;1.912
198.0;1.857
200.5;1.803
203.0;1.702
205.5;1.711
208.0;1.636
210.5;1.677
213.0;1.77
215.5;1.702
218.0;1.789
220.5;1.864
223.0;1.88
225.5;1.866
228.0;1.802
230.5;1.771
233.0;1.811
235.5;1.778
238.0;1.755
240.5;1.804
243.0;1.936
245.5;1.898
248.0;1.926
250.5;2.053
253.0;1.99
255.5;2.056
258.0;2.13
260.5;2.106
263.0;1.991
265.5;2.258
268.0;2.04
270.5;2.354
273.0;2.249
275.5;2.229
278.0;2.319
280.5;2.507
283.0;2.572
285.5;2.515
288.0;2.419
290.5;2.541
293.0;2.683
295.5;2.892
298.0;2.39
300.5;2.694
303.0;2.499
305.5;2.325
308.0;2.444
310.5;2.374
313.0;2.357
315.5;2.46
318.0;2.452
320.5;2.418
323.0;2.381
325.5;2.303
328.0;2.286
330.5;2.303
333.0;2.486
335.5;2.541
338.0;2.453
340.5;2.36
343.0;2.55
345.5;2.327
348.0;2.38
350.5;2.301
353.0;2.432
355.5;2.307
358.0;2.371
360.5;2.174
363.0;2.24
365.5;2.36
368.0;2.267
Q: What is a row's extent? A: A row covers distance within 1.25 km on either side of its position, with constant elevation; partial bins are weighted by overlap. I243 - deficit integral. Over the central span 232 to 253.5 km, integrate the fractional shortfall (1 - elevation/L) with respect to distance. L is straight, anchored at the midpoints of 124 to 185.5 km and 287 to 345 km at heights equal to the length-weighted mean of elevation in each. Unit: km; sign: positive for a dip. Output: 3.1 km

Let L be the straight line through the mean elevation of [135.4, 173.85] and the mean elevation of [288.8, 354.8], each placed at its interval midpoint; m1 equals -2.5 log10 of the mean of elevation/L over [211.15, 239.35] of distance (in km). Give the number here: 0.18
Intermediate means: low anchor 1.88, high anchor 2.45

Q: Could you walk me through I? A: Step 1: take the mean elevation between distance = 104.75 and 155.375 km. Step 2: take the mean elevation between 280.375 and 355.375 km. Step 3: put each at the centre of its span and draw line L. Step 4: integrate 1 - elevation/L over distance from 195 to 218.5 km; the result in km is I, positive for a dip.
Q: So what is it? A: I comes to 3.77 km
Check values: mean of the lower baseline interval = 1.83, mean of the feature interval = 1.75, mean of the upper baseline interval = 2.45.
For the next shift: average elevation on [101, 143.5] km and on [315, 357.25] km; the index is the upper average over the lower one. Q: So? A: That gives 1.32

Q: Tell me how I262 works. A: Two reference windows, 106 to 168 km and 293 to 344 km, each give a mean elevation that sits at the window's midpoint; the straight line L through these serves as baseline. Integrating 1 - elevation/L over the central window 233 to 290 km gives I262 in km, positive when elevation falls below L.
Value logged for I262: 3.5 km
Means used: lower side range 1.85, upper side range 2.45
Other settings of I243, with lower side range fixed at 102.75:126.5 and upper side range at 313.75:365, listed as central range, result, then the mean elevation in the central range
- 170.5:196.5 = 1.0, 1.89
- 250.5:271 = 0.6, 2.1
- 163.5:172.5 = 0.2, 1.88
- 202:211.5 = 1.6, 1.68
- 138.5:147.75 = 0.0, 1.85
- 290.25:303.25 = -2.1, 2.63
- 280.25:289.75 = -1.2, 2.5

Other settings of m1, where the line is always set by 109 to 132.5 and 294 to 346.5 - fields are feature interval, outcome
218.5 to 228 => 0.15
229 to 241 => 0.21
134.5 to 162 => 0.01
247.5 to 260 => 0.10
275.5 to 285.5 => -0.06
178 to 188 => 0.03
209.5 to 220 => 0.20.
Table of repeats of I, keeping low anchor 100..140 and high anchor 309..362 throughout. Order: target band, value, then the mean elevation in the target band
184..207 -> 1.95 km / 1.84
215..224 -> 1.11 km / 1.82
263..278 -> -0.04 km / 2.21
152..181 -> 0.50 km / 1.9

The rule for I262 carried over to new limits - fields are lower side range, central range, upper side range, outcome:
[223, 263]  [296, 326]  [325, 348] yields -2.3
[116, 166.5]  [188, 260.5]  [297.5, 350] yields 9.1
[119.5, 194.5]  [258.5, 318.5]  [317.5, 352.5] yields -3.7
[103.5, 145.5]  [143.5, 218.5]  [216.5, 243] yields -1.3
